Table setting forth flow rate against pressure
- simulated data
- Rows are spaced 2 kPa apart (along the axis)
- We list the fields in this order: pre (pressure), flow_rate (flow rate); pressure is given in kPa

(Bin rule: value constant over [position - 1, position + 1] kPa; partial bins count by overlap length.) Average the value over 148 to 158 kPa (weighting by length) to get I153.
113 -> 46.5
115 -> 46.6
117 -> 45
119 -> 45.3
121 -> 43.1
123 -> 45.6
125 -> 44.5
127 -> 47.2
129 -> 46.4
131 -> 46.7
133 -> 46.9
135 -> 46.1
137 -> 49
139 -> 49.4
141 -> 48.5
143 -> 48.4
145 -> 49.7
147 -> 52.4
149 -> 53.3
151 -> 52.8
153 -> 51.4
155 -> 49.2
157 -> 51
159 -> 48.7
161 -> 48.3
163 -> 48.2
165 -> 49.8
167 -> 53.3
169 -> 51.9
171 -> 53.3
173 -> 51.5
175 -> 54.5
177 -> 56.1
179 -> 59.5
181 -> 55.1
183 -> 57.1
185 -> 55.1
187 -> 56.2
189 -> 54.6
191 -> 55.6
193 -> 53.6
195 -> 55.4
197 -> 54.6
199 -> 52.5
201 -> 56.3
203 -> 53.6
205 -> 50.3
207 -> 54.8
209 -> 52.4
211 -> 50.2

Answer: 51.5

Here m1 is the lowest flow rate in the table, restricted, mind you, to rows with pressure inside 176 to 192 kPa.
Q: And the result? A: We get 54.6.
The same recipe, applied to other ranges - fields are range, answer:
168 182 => 51.5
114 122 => 43.1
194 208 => 50.3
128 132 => 46.4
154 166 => 48.2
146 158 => 49.2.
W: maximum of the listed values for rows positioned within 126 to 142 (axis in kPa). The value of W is 49.4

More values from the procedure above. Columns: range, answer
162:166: 49.8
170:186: 59.5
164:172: 53.3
